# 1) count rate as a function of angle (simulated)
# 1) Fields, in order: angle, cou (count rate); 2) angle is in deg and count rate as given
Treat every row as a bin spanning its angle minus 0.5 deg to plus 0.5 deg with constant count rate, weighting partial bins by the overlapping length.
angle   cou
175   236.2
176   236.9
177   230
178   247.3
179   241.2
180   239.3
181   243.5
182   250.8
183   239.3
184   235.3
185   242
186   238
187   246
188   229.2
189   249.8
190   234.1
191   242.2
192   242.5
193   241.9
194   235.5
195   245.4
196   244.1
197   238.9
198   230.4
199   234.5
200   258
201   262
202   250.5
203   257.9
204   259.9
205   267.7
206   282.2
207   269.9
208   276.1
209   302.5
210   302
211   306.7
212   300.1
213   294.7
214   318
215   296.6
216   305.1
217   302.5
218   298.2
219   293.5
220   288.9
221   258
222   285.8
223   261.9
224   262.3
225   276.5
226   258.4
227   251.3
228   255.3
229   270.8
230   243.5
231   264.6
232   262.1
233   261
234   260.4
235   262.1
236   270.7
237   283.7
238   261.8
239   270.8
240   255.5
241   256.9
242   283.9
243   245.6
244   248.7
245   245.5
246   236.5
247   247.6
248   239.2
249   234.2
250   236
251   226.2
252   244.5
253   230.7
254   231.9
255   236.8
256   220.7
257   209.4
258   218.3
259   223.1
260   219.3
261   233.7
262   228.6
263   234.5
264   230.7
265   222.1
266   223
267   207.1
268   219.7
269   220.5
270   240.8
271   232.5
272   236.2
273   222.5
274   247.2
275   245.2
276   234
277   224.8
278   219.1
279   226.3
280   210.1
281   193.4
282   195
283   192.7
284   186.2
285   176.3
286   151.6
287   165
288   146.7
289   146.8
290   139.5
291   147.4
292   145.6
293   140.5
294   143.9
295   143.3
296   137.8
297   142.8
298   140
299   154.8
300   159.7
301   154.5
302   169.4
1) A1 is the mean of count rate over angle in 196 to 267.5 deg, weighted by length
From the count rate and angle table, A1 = 257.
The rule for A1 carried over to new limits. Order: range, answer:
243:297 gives 208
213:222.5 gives 294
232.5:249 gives 257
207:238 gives 279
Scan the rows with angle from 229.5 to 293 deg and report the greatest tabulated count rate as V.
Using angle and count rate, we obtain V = 283.9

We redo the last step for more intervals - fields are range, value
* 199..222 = 318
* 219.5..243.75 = 288.9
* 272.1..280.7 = 247.2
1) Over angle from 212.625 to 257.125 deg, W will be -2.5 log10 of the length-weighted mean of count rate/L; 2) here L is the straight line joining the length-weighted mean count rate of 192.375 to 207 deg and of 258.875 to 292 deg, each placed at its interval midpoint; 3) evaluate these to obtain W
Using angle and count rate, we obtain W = -0.136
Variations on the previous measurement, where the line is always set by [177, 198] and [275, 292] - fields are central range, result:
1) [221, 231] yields -0.20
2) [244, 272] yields -0.15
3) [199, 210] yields -0.16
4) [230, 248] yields -0.22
